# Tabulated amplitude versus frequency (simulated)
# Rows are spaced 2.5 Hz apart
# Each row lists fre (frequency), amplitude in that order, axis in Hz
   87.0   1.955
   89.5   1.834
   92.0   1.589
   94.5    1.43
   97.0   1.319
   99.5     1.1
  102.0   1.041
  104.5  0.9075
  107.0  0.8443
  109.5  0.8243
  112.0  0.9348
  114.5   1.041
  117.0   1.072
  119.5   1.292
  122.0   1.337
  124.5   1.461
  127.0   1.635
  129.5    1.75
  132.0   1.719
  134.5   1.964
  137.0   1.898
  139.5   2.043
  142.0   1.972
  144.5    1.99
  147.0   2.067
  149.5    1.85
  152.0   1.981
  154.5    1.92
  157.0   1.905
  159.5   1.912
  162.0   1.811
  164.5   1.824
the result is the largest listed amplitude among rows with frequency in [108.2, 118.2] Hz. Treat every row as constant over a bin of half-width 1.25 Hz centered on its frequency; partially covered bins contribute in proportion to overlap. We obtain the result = 1.072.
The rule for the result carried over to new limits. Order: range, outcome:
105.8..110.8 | 0.8443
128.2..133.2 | 1.75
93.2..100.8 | 1.43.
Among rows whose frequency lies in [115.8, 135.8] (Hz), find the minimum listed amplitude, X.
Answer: 1.072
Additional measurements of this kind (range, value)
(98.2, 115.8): 0.8243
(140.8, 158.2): 1.85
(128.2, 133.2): 1.719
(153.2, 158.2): 1.905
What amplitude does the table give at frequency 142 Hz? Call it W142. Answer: 1.972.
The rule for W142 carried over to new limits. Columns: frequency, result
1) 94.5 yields 1.43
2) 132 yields 1.719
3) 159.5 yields 1.912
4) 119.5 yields 1.292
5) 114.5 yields 1.041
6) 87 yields 1.955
